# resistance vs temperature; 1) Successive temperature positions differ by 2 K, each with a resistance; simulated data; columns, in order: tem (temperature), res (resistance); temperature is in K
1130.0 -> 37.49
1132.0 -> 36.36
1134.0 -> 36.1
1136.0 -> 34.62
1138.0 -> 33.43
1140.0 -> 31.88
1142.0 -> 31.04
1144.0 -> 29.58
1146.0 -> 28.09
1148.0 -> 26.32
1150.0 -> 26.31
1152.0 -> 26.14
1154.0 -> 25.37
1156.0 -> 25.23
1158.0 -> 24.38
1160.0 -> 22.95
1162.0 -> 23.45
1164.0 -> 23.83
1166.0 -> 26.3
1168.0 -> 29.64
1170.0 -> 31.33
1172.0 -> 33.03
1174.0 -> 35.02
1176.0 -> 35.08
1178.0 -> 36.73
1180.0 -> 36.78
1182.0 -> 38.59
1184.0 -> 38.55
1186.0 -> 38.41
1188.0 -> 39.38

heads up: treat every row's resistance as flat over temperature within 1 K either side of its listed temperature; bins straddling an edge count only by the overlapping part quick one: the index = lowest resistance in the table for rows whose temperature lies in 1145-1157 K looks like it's 25.23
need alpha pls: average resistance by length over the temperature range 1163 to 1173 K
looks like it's 28.8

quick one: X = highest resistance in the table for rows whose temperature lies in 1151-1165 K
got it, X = 26.14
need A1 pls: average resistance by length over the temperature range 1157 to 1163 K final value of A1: 23.6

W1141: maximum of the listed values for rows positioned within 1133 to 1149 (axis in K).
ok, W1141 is 36.1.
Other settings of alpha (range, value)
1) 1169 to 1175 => 33.1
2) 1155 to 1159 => 24.8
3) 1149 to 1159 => 25.5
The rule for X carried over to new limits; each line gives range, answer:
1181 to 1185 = 38.59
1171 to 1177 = 35.08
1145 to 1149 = 28.09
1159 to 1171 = 31.33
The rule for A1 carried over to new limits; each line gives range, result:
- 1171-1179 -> 35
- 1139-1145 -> 30.8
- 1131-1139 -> 35.1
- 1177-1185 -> 37.7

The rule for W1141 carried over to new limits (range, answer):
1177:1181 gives 36.78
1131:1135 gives 36.36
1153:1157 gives 25.37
